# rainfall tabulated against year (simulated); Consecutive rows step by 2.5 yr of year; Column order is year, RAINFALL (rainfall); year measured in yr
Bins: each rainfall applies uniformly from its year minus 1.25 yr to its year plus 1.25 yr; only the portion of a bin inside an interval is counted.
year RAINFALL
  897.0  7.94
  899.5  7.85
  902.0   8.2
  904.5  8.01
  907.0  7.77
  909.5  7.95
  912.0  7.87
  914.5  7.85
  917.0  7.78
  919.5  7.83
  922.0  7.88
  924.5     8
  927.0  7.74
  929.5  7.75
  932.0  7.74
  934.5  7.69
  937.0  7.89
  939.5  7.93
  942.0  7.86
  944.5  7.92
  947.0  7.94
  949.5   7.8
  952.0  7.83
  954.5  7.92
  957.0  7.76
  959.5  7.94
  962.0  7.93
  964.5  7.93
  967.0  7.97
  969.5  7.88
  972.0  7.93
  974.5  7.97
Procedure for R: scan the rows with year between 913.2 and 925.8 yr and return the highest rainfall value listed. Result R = 8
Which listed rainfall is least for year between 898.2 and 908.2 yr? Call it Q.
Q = 7.77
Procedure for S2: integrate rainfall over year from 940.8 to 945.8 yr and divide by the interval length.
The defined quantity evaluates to 7.89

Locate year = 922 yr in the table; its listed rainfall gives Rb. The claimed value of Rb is 7.88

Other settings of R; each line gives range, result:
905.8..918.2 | 7.95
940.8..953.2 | 7.94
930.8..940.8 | 7.93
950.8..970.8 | 7.97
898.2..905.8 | 8.2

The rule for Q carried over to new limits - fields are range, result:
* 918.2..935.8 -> 7.69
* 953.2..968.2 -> 7.76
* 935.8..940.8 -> 7.89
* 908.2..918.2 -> 7.78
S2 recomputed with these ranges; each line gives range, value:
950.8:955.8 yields 7.87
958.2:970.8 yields 7.93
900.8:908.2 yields 7.99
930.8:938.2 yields 7.77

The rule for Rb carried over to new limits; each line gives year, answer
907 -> 7.77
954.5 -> 7.92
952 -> 7.83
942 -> 7.86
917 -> 7.78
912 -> 7.87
